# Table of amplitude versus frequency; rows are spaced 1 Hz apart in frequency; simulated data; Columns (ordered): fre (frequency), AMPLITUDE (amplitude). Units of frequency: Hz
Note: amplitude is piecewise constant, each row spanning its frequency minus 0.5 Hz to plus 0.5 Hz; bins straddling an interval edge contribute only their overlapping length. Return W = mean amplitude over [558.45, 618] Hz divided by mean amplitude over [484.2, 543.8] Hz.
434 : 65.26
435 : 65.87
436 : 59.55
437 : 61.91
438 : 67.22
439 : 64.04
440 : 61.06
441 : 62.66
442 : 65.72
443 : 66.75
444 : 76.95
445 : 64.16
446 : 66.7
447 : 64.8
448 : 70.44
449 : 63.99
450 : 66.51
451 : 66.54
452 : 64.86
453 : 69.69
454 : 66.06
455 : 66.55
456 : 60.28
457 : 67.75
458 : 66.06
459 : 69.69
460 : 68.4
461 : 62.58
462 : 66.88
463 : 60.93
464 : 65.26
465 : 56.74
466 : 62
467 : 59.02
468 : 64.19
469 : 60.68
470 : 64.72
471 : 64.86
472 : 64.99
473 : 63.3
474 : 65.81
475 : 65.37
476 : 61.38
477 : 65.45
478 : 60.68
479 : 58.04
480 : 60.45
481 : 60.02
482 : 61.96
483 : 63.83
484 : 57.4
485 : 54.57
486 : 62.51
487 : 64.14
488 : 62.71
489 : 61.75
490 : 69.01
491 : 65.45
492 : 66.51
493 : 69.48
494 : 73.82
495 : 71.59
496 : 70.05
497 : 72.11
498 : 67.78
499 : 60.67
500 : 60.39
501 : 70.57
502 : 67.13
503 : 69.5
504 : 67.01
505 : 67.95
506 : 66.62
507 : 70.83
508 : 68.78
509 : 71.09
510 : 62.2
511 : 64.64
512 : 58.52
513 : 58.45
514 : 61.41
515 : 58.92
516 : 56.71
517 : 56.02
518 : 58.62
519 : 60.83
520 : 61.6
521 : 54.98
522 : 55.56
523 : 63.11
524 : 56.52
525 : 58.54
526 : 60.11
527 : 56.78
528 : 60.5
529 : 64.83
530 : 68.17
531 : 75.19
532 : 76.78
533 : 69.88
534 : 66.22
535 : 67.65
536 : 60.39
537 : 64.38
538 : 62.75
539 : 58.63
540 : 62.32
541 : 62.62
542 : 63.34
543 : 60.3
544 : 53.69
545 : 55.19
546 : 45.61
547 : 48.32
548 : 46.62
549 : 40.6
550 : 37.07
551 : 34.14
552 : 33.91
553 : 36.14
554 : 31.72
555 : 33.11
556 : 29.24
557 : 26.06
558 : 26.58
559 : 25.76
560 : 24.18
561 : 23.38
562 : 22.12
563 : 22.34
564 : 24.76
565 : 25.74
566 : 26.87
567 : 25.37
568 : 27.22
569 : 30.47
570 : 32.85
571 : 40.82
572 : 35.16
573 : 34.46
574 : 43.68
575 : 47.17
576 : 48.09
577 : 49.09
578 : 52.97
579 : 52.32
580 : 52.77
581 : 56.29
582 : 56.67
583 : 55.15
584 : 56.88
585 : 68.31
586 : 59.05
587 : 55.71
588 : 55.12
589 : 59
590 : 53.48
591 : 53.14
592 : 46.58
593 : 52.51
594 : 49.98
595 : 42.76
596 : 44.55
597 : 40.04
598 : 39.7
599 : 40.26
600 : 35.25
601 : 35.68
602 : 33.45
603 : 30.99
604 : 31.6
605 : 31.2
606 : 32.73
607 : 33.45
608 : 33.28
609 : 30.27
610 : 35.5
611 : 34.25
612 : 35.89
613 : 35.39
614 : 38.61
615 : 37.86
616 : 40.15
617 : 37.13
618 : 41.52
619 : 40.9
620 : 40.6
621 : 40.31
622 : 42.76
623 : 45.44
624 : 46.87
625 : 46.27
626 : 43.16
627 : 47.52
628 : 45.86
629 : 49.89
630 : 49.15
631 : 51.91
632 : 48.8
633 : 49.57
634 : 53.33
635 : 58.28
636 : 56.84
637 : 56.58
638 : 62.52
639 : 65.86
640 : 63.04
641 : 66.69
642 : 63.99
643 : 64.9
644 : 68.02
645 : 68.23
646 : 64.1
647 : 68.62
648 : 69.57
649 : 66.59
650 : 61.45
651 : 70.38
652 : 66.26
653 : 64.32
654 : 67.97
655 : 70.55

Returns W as 0.6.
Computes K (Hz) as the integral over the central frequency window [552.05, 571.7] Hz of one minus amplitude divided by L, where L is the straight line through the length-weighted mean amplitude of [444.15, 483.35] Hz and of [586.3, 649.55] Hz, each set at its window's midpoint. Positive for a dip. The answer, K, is 9.3 Hz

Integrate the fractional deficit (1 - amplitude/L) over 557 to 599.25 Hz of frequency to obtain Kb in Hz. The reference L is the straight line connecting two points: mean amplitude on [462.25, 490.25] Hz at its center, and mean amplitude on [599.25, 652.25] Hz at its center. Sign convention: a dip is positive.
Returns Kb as 8.29 Hz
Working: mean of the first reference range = 62.2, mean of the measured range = 42.2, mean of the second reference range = 48.3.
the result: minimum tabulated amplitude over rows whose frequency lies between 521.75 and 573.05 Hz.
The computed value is 22.12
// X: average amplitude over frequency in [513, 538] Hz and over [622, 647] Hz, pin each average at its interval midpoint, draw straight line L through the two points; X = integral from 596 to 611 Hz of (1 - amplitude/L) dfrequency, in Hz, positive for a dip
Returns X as 5.9 Hz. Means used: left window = 62.2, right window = 55.7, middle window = 34.9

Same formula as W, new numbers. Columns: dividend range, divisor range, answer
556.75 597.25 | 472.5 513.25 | 0.65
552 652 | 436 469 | 0.69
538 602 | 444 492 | 0.67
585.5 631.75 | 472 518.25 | 0.66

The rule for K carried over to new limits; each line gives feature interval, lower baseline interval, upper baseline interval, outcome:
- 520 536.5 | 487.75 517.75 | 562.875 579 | -2.7 Hz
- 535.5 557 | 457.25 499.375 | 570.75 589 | 3.0 Hz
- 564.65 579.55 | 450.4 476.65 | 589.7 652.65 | 4.1 Hz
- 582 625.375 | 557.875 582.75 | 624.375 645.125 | 2.7 Hz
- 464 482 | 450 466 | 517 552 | 0.4 Hz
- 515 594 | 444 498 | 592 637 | 3.8 Hz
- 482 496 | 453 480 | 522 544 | -0.3 Hz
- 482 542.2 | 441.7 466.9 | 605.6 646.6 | -4.3 Hz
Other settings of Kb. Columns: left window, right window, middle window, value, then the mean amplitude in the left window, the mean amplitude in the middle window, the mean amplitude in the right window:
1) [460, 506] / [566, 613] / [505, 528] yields -1.37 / 64.3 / 61.1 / 43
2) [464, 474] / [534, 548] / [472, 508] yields -2.13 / 62.6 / 65.1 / 58.7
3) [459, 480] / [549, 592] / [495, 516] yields -4.07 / 63.2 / 65.7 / 40.2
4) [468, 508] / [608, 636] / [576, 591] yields -1.84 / 64.9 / 55.6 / 43.3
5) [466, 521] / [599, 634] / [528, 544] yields -2.71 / 63.8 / 65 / 40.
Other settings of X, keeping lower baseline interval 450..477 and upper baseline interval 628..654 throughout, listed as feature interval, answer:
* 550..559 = 4.5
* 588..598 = 2.1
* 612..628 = 5.2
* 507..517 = 0.2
